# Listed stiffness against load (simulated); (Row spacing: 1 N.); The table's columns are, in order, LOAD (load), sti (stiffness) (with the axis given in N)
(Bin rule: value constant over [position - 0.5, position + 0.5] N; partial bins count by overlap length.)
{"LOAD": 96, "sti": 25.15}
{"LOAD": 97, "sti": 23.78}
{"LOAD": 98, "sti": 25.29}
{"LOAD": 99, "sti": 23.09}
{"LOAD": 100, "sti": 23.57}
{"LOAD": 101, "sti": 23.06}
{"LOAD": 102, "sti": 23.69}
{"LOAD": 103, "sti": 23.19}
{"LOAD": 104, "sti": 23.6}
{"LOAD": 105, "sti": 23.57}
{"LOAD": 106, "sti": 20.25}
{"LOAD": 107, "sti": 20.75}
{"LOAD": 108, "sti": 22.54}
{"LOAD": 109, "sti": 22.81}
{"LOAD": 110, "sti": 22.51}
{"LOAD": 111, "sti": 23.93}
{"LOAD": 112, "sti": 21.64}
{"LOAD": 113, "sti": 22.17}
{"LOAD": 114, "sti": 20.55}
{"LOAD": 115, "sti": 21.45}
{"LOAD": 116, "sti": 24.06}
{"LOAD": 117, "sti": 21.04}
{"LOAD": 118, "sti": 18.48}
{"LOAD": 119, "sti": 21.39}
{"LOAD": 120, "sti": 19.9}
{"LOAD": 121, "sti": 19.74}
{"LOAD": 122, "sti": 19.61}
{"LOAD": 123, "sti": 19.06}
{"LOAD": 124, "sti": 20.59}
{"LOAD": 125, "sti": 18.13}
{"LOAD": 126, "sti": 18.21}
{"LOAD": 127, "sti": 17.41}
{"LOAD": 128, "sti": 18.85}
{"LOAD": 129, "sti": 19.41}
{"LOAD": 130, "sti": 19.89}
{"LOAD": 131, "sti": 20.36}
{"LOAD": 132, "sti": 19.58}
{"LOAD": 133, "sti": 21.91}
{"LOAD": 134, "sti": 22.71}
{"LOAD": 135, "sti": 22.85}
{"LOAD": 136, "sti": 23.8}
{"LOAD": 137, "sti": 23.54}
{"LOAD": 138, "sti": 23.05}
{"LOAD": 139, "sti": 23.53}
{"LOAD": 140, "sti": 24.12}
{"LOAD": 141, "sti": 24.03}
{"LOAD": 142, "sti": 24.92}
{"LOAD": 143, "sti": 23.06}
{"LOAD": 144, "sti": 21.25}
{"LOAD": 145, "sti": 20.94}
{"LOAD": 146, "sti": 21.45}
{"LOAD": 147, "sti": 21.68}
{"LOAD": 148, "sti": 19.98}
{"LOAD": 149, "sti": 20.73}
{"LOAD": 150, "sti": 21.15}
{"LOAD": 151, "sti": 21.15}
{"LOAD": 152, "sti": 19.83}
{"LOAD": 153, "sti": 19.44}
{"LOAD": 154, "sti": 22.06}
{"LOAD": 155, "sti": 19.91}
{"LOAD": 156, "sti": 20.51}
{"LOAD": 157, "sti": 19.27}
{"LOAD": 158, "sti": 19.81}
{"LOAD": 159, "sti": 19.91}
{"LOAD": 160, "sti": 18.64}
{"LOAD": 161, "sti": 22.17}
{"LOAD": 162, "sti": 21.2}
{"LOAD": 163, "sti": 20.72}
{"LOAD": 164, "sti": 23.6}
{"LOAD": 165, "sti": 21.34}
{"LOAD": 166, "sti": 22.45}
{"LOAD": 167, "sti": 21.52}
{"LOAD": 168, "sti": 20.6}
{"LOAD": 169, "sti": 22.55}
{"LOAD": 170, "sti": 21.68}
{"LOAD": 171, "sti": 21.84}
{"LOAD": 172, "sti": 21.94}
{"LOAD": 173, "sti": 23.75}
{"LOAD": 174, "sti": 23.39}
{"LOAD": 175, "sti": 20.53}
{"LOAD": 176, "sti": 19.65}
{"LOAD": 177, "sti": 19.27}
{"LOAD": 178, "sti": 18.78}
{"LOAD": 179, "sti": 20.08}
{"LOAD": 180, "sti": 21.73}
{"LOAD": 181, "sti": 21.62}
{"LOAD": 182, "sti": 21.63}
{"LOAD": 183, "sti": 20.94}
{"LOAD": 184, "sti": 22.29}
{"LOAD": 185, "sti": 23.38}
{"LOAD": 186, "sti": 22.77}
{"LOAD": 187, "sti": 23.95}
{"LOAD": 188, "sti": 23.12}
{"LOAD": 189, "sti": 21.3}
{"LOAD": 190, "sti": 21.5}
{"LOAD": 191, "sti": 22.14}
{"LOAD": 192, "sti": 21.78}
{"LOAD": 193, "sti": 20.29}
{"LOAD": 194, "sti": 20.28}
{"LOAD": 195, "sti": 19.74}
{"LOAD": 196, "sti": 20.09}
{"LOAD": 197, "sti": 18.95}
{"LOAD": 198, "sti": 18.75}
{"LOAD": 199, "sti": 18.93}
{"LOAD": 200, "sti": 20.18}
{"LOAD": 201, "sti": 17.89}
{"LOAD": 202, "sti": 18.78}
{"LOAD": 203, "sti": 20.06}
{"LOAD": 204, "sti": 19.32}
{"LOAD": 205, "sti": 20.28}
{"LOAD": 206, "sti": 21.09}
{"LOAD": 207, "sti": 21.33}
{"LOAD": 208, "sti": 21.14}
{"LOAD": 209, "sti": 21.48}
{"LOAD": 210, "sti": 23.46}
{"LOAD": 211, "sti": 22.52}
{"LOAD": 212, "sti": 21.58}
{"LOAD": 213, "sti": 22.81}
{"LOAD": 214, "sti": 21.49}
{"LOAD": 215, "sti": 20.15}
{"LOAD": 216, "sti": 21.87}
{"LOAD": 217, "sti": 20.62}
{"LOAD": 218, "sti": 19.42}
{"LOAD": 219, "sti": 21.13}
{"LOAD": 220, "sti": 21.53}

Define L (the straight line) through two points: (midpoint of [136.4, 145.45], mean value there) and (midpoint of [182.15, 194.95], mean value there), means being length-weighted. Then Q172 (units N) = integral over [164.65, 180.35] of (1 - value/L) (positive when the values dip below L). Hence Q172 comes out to 0.7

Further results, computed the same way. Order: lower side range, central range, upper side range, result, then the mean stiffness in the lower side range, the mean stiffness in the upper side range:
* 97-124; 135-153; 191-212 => -0.7 N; 22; 20.4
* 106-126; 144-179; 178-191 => 1.0 N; 21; 21.9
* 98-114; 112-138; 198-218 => 1.9 N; 22.7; 20.7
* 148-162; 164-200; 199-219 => -1.3 N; 20.4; 20.8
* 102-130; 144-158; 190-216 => 0.1 N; 21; 20.6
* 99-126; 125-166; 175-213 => 0.2 N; 21.6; 20.9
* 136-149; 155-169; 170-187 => 0.7 N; 22.6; 21.6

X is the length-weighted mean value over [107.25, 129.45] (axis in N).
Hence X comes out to 20.6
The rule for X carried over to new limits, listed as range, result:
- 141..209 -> 21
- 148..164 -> 20.5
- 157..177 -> 21.3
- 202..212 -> 21.1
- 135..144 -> 23.6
